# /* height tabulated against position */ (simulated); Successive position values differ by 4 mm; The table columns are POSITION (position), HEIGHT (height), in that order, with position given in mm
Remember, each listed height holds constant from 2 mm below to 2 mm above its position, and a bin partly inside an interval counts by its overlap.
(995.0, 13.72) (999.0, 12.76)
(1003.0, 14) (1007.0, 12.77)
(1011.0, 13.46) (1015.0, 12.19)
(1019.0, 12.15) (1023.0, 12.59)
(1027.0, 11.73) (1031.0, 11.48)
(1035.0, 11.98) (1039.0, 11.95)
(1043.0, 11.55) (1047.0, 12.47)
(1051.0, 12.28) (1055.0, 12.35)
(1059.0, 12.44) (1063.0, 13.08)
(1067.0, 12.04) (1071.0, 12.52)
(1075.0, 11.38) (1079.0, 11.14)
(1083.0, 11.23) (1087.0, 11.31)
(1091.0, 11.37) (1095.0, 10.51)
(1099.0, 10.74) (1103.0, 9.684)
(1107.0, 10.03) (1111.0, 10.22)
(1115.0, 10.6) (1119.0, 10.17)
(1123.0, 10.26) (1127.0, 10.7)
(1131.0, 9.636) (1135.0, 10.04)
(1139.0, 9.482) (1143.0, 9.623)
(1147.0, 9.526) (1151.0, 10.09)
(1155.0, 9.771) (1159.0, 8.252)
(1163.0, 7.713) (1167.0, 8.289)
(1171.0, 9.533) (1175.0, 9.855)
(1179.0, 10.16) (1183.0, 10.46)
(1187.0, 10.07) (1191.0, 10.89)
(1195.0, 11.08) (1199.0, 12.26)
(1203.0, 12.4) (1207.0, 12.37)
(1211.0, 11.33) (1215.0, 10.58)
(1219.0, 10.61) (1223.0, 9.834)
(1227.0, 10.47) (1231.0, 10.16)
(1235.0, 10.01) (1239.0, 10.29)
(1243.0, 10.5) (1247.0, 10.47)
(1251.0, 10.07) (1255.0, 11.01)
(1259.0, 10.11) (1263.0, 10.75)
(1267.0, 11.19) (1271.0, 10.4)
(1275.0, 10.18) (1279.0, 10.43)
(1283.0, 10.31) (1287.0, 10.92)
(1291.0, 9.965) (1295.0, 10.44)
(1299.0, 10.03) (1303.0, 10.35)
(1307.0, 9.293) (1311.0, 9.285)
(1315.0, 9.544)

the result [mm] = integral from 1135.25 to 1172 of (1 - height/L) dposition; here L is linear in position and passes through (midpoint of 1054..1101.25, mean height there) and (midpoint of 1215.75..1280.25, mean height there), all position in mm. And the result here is 6.4 mm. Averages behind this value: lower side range 11.7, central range 9.17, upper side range 10.4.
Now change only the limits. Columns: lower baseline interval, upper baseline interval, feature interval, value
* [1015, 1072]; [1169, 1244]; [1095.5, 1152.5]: 6.83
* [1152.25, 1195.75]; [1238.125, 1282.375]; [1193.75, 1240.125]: -4.26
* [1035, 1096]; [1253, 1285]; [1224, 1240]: 0.87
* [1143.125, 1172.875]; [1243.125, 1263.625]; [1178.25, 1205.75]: -4.47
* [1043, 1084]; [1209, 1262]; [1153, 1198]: 5.28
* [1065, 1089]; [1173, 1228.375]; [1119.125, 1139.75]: 2.25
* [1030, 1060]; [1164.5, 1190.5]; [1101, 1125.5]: 1.58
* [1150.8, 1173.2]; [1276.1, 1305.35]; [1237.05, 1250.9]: -0.81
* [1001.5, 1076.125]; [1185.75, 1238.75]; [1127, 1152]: 3.73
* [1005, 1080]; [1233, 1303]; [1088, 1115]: 2.91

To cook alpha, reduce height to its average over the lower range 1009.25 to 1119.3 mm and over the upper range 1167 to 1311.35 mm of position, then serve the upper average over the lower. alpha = 0.90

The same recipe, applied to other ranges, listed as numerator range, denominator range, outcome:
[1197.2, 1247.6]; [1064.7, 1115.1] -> 0.99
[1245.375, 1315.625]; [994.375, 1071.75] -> 0.83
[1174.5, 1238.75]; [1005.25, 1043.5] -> 0.88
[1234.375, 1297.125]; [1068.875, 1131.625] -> 0.97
